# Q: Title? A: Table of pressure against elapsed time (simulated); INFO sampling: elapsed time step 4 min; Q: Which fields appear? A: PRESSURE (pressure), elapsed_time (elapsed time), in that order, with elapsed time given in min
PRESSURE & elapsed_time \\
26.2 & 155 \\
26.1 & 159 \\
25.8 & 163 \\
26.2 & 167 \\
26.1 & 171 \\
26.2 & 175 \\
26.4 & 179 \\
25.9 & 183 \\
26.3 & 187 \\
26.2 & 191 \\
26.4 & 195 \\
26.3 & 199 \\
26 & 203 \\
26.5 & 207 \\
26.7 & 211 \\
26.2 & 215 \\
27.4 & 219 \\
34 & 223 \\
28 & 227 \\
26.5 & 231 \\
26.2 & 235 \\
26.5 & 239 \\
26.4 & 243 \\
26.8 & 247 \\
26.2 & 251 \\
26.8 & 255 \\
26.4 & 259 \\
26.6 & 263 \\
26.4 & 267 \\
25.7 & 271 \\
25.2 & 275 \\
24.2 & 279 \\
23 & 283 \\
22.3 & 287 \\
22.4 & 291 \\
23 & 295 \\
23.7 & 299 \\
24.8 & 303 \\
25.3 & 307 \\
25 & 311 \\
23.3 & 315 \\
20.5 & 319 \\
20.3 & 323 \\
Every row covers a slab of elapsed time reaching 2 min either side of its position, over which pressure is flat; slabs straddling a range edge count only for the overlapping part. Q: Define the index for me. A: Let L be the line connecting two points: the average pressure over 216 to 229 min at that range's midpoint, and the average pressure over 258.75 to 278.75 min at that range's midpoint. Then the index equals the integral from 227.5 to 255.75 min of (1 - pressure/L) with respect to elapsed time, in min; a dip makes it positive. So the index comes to 1.5 min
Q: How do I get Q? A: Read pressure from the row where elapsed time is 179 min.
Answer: 26.4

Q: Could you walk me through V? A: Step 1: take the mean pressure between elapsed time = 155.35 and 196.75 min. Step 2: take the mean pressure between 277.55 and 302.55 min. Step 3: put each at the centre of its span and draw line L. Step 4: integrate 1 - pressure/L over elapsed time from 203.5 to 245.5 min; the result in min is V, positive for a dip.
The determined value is -4.2 min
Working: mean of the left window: 26.2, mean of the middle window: 27.4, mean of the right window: 23.2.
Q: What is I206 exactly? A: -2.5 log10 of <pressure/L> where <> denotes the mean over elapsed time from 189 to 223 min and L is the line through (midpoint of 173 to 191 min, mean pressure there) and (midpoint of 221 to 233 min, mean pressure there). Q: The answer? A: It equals 0.04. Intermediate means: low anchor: 26.2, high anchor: 29.5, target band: 26.9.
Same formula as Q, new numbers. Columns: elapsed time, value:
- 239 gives 26.5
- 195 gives 26.4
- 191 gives 26.2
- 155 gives 26.2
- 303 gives 24.8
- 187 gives 26.3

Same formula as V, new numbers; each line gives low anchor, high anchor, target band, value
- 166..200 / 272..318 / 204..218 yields -0.5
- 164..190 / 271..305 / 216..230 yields -2.3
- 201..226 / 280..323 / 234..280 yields -1.1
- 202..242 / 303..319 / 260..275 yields -0.2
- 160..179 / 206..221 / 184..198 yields 0.1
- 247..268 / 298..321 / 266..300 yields 1.7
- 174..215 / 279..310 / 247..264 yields -1.3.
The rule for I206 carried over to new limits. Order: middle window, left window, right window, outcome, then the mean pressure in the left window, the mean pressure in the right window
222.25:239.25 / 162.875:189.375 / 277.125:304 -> -0.13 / 26.2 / 23.3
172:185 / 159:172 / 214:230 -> 0.02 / 26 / 28.9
